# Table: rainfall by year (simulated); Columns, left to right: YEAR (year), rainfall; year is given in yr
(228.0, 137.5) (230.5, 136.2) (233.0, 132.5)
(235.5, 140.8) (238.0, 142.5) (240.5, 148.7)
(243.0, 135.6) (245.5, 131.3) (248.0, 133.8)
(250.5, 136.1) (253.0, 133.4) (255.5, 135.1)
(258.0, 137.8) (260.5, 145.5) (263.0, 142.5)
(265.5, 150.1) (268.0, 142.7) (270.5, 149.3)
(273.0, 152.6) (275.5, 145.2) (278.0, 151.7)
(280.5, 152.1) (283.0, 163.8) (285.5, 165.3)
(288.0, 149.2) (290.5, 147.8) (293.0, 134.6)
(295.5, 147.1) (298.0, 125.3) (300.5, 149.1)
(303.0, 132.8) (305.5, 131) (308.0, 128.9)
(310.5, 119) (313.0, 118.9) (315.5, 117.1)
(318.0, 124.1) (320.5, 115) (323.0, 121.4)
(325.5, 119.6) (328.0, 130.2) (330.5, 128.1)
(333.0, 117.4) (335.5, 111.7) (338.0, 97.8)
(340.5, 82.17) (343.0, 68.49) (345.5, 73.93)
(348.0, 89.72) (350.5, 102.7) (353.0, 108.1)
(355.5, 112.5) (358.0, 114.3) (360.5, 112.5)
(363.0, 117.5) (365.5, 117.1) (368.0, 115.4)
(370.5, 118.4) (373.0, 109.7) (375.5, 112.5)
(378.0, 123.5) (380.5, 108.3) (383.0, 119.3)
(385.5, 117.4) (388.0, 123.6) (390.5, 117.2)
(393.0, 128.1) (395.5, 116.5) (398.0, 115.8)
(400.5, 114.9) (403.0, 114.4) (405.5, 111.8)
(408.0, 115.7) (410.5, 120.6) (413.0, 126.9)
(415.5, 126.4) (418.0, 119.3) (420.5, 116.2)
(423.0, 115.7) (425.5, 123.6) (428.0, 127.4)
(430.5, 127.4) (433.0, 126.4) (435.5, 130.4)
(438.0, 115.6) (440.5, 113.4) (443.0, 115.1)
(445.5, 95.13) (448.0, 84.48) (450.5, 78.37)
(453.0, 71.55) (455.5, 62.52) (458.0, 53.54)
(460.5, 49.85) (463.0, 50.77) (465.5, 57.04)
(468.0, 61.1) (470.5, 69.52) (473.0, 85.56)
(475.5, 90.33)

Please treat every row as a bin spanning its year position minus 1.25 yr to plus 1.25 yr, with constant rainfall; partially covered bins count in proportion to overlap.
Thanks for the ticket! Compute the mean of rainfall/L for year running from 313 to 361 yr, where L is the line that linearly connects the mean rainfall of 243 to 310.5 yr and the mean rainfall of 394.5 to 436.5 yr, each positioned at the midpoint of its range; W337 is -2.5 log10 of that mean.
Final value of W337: 0.23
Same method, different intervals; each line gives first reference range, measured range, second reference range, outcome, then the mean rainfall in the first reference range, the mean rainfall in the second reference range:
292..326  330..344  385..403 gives 0.24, 128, 119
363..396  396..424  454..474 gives -0.22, 117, 61.1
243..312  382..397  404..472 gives -0.08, 142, 98.7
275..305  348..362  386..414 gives 0.20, 147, 119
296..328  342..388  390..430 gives 0.13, 126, 120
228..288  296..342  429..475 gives 0.05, 144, 86.3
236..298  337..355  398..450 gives 0.40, 144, 116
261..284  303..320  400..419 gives 0.14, 150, 119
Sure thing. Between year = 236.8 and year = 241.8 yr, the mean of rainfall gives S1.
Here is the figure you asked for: 146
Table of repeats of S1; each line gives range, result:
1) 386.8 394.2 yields 123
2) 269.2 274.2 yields 151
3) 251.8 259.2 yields 135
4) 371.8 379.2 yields 115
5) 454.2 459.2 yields 58.2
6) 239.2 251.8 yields 137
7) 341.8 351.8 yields 83.9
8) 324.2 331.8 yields 126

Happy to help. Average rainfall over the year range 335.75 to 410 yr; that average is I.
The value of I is 110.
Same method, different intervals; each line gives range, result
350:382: 114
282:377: 120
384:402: 119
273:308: 145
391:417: 119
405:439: 122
